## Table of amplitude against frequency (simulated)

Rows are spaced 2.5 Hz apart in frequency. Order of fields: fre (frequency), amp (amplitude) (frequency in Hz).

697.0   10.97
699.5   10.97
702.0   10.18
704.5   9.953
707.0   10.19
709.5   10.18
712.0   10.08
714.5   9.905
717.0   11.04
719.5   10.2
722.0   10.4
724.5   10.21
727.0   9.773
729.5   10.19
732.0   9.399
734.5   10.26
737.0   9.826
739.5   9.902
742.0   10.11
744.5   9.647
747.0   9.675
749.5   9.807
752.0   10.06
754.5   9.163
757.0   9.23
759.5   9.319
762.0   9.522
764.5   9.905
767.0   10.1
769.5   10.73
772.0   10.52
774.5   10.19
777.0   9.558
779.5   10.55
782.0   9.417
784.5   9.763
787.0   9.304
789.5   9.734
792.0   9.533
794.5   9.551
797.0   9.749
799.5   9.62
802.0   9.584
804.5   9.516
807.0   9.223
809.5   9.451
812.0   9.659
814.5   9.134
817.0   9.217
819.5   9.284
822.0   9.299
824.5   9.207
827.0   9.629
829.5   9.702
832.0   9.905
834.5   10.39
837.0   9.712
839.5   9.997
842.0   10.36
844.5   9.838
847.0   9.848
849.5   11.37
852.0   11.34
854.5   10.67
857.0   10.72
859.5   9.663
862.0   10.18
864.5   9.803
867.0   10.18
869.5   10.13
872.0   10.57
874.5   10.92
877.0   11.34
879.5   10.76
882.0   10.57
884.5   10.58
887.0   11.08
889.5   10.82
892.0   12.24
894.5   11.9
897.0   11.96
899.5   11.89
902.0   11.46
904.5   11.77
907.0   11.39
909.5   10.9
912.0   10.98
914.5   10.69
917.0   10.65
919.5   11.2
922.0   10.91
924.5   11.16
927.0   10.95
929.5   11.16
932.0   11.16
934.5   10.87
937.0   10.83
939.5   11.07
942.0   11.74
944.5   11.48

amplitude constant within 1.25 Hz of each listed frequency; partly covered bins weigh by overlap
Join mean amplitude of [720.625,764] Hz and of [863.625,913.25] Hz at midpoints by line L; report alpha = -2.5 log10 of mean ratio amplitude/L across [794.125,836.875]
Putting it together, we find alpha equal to 0.10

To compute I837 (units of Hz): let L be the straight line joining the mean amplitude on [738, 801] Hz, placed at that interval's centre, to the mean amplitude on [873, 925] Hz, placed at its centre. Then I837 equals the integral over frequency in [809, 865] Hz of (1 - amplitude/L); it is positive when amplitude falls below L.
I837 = 3.1 Hz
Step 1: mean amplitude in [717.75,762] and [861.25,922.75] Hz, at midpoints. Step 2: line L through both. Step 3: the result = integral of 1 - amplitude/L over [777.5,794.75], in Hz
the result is 0.8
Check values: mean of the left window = 9.84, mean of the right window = 11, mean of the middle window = 9.7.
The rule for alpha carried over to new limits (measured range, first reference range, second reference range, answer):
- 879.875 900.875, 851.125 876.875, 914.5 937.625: -0.07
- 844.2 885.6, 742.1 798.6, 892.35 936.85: 0.02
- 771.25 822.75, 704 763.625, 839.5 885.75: 0.06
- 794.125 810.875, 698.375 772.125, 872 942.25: 0.10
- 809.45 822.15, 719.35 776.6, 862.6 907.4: 0.13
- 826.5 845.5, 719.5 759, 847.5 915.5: 0.07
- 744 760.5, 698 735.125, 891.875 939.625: 0.09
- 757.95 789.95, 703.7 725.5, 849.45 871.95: 0.05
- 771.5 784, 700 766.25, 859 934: 0.02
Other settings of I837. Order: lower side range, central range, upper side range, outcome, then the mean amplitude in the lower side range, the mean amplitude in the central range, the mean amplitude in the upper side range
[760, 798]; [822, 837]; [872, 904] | 1.1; 9.86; 9.72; 11.3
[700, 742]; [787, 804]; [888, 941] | 1.5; 10.1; 9.6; 11.2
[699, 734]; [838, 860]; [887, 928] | 1.0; 10.2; 10.4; 11.3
